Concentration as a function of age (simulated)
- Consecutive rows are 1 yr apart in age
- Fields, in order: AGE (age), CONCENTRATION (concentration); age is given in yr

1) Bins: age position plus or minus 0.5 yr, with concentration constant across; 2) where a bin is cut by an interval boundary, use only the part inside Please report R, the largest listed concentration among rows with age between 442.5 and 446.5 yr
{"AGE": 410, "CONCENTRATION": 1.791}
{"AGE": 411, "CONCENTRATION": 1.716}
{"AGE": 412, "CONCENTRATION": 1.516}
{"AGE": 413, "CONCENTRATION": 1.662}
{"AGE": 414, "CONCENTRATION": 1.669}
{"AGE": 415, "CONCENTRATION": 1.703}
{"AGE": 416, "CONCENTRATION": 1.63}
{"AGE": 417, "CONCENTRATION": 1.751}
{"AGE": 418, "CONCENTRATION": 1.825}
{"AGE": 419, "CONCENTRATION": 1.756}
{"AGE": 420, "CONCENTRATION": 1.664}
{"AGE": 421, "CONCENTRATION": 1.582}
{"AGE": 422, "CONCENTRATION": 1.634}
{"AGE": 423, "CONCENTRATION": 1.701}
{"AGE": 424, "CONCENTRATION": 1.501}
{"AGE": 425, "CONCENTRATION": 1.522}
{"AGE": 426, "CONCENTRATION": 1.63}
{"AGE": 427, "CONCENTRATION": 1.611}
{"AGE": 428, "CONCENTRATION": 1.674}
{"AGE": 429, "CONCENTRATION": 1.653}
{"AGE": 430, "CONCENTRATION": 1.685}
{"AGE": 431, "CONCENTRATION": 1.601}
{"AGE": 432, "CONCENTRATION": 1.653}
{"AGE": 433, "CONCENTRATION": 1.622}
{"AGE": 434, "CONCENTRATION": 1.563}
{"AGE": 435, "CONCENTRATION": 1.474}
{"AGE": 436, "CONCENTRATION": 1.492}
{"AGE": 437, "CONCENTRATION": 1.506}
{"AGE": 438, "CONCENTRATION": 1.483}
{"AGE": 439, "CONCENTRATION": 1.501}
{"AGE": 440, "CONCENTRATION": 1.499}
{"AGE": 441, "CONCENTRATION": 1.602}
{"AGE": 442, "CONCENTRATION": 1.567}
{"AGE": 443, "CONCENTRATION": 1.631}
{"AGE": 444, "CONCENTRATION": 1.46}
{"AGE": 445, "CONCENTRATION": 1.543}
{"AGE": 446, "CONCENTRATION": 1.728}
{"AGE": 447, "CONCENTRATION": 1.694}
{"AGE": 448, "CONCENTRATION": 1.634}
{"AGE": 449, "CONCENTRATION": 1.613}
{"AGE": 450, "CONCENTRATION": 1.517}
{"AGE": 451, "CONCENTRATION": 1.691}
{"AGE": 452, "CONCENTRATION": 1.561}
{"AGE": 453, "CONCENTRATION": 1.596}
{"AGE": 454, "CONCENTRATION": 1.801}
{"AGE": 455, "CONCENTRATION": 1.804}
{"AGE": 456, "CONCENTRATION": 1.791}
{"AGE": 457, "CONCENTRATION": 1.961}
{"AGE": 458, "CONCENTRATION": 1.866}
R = 1.728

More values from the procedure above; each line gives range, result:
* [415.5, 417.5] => 1.751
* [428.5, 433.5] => 1.685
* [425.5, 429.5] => 1.674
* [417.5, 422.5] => 1.825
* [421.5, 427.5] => 1.701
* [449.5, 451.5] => 1.691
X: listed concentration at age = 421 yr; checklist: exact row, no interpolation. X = 1.582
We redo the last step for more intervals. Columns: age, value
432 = 1.653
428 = 1.674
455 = 1.804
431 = 1.601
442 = 1.567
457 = 1.961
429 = 1.653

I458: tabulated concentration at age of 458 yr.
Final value 1.866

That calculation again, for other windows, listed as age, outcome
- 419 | 1.756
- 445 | 1.543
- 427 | 1.611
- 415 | 1.703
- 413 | 1.662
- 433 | 1.622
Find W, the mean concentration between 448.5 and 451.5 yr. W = 1.61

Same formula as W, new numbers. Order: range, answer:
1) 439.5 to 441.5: 1.55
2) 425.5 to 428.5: 1.64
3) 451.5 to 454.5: 1.65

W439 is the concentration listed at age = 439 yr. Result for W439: 1.501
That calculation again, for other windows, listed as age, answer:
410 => 1.791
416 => 1.63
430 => 1.685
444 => 1.46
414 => 1.669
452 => 1.561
